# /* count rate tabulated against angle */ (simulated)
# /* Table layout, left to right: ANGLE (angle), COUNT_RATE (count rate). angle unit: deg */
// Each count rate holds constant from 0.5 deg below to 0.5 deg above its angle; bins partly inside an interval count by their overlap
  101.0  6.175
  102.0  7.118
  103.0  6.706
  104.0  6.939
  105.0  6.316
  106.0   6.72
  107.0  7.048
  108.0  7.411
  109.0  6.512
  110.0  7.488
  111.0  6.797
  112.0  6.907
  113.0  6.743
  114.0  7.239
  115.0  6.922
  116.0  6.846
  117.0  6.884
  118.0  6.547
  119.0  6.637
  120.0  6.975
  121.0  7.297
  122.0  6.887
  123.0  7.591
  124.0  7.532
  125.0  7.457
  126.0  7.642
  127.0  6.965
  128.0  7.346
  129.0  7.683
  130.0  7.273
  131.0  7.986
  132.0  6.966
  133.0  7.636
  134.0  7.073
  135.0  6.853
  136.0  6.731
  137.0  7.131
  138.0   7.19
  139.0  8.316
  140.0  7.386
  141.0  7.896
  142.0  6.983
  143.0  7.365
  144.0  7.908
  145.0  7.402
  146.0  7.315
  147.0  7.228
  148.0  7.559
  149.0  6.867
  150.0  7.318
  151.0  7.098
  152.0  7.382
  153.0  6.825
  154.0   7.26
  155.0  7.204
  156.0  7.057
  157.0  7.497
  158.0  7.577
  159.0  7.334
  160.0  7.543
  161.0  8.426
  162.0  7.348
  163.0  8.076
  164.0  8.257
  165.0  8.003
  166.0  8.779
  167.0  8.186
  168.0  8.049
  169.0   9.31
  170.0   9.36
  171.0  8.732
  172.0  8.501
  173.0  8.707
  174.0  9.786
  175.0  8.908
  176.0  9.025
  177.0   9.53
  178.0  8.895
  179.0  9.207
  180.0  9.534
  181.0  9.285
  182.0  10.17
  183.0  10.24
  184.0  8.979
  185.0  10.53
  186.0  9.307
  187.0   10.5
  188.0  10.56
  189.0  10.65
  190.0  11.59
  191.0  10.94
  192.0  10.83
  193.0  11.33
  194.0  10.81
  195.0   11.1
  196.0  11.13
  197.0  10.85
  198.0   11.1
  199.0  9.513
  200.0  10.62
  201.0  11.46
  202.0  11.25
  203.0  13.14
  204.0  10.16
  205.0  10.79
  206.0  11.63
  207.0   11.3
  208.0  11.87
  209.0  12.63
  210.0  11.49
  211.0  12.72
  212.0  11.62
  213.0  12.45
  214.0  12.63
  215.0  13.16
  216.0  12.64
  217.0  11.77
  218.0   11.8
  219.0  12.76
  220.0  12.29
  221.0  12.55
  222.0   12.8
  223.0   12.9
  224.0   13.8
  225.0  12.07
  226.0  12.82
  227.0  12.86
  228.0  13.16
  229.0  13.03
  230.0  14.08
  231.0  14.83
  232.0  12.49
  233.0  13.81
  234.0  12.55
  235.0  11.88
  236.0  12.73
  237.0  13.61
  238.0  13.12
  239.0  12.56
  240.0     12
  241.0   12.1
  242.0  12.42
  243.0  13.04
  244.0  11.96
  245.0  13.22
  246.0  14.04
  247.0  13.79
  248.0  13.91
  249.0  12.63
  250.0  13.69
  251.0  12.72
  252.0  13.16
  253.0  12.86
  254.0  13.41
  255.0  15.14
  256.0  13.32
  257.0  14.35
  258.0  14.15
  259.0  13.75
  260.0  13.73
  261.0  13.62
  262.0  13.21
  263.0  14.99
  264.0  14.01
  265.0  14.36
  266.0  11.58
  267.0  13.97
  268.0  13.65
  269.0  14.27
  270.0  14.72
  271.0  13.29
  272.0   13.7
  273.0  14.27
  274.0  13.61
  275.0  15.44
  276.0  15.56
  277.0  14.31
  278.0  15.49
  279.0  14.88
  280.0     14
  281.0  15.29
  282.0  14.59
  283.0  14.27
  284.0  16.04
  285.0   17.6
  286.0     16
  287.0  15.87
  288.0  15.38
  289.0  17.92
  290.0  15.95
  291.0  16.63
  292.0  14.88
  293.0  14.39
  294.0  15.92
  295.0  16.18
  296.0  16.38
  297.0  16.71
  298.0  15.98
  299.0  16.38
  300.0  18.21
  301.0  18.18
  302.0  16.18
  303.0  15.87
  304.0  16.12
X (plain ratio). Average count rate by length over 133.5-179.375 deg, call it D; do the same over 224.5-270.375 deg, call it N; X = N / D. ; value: 1.7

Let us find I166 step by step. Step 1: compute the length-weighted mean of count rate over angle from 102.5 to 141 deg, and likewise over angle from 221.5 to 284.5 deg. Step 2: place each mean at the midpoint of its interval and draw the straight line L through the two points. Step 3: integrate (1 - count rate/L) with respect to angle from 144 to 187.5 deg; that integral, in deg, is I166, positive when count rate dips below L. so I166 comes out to 4.5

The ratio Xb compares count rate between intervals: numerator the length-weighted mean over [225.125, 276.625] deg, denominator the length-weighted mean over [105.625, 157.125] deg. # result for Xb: 1.9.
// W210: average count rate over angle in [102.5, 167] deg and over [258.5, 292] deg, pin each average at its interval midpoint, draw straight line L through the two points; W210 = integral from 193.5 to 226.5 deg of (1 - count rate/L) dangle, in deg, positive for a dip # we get -1.7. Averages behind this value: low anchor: 7.29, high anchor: 14.7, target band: 11.9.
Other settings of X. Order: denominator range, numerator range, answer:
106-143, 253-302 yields 2.09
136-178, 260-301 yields 1.91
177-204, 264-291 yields 1.42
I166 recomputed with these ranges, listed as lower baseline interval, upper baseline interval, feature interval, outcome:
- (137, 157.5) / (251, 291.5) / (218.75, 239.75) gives -1.5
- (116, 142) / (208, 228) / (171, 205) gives 1.7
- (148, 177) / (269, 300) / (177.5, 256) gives -4.9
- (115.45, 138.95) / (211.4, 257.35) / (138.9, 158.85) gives 2.4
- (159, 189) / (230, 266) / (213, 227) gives -1.1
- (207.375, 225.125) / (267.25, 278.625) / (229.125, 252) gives 0.4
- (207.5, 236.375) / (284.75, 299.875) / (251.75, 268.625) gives 1.0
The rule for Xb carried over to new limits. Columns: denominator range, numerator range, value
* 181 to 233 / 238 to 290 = 1.20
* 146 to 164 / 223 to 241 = 1.75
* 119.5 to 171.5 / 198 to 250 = 1.65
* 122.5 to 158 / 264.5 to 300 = 2.07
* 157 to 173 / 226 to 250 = 1.59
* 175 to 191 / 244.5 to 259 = 1.38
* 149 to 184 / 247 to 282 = 1.67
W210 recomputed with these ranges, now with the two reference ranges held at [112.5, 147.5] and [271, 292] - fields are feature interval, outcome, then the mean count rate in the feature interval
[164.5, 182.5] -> 1.06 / 9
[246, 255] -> 0.14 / 13.4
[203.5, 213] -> -0.18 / 11.6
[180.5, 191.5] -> -0.03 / 10.3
